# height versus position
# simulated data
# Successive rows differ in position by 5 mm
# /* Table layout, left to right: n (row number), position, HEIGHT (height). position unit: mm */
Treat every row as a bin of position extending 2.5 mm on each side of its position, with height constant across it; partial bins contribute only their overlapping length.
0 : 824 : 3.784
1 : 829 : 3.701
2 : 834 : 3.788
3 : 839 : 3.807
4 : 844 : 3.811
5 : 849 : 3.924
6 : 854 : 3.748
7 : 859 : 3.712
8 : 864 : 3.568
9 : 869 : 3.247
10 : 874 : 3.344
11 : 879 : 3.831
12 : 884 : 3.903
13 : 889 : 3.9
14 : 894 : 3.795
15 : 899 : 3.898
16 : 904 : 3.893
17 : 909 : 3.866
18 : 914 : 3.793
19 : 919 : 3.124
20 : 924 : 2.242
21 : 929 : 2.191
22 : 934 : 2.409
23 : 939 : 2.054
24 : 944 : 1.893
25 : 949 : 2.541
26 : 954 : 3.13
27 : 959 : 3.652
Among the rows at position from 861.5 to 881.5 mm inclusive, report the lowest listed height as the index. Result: 3.247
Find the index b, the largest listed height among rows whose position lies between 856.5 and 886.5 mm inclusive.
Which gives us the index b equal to 3.903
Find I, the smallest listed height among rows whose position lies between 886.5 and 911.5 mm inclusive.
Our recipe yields 3.795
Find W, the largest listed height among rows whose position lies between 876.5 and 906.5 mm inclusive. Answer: 3.903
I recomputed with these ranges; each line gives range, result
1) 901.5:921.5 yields 3.124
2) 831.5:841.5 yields 3.788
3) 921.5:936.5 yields 2.191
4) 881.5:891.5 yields 3.9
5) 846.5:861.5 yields 3.712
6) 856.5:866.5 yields 3.568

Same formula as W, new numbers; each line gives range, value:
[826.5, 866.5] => 3.924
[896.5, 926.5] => 3.898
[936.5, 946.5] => 2.054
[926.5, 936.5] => 2.409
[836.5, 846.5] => 3.811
